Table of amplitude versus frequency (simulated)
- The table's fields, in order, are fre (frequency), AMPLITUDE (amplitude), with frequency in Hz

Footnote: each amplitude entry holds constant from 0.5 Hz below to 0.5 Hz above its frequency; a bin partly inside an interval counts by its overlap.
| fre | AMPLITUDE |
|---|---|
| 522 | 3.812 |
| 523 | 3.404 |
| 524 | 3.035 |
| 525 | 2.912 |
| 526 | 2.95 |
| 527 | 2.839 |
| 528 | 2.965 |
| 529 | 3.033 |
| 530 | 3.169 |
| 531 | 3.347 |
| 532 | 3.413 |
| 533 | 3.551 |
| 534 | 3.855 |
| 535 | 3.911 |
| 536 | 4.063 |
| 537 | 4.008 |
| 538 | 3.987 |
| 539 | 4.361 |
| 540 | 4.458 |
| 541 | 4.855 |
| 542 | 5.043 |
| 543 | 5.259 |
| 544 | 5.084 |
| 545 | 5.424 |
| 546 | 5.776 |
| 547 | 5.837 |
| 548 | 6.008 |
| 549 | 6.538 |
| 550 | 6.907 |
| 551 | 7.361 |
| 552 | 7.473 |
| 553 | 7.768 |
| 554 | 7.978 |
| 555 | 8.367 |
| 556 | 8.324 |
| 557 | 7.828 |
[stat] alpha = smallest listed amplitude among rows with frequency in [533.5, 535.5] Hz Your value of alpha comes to 3.855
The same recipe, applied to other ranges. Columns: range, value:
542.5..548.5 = 5.084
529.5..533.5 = 3.169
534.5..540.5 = 3.911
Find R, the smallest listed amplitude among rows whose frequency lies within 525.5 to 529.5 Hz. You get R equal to 2.839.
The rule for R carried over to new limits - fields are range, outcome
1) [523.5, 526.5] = 2.912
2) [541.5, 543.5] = 5.043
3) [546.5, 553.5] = 5.837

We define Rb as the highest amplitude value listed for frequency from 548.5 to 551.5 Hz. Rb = 7.361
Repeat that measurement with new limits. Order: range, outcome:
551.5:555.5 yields 8.367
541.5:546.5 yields 5.776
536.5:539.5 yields 4.361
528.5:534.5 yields 3.855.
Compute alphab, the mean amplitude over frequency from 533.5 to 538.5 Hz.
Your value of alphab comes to 3.96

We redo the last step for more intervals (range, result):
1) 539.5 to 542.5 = 4.79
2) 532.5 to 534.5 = 3.7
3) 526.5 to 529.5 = 2.95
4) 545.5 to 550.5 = 6.21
